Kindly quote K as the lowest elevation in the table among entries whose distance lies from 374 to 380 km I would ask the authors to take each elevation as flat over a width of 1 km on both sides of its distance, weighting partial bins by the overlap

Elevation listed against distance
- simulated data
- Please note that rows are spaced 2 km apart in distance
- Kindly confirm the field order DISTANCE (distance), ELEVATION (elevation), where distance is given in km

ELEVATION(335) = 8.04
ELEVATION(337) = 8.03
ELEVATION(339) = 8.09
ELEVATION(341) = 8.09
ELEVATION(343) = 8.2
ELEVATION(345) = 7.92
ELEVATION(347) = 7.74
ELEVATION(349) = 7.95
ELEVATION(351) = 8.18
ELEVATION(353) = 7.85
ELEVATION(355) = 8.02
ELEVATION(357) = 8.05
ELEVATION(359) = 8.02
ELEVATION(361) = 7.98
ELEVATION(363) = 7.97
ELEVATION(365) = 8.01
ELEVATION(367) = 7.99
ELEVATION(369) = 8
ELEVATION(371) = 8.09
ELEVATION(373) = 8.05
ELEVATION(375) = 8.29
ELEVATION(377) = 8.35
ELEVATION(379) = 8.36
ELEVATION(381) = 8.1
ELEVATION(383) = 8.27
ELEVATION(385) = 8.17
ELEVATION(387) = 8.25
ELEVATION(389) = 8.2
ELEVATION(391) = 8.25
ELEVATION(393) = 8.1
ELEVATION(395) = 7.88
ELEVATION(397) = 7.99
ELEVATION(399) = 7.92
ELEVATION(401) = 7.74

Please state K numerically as 8.29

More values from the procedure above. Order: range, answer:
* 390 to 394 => 8.1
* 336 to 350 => 7.74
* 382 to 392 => 8.17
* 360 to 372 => 7.97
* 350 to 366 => 7.85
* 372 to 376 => 8.05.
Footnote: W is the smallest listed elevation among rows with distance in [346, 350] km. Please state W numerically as 7.74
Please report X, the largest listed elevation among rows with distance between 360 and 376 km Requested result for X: 8.29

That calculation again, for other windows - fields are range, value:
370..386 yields 8.36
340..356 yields 8.2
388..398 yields 8.25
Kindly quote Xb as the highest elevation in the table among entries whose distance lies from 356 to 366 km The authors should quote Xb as 8.05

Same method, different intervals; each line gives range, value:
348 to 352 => 8.18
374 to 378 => 8.35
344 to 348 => 7.92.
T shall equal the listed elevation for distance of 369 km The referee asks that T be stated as 8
